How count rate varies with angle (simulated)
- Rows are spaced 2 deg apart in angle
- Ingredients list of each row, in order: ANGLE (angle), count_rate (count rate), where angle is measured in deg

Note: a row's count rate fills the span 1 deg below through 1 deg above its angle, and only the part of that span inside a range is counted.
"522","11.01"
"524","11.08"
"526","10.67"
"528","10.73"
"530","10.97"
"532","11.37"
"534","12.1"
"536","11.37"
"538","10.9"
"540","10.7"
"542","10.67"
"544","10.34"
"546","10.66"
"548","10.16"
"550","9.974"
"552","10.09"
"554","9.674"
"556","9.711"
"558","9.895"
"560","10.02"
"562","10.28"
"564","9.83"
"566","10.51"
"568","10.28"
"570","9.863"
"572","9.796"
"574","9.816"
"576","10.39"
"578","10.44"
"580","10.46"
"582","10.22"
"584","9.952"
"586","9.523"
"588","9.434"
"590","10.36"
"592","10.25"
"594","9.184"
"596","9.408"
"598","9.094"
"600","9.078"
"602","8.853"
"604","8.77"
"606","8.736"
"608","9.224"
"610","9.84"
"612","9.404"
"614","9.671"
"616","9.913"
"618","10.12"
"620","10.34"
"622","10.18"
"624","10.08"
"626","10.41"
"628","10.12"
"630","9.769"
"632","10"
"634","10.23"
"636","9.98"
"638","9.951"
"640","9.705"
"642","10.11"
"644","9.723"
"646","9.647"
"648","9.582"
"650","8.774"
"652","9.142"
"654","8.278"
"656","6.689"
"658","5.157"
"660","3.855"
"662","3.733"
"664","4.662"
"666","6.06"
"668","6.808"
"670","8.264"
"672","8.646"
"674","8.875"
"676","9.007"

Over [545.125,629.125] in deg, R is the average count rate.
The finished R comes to 9.86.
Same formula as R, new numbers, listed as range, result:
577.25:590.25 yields 10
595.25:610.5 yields 9.1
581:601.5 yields 9.63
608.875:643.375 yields 9.98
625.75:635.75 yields 10.1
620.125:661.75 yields 9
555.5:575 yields 10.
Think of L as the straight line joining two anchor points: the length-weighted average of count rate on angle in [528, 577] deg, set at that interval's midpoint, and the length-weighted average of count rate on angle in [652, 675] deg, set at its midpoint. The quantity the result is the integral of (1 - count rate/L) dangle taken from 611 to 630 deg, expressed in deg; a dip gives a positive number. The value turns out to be -4.6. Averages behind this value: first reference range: 10.4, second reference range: 6.57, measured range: 10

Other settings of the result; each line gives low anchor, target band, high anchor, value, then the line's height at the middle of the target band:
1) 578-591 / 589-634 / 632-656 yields 0.35 deg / 9.77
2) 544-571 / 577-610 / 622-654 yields 1.25 deg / 9.95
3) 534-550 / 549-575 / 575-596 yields 1.02 deg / 10.4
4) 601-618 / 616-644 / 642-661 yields -4.44 deg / 8.69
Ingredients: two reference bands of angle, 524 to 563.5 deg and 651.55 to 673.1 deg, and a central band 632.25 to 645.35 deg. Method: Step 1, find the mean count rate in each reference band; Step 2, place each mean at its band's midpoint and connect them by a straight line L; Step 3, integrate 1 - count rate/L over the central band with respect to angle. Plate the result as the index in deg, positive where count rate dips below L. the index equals -4.9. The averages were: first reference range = 10.5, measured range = 9.94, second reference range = 6.42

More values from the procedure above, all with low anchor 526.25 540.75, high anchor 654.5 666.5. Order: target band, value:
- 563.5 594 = -3.6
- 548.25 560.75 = 0.3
